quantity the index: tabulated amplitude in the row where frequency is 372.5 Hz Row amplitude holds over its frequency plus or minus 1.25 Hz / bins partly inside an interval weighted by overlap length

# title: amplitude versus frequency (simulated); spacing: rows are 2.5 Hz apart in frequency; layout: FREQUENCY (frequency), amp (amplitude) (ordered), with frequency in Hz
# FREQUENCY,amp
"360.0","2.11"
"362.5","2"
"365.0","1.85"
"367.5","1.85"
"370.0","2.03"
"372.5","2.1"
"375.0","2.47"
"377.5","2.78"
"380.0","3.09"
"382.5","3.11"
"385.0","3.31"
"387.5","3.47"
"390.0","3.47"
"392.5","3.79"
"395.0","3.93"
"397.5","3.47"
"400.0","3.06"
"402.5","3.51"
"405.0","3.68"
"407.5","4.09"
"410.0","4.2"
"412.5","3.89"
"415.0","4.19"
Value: 2.1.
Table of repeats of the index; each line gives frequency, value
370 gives 2.03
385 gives 3.31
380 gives 3.09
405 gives 3.68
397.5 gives 3.47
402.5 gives 3.51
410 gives 4.2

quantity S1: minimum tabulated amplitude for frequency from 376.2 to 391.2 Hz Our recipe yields 2.78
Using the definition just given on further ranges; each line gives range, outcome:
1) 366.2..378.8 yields 1.85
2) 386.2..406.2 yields 3.06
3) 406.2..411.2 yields 4.09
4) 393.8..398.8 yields 3.47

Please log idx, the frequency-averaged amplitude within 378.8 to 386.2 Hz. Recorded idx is 3.17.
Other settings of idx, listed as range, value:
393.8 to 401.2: 3.49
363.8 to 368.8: 1.85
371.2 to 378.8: 2.45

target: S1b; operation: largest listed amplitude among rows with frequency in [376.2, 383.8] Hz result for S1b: 3.11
